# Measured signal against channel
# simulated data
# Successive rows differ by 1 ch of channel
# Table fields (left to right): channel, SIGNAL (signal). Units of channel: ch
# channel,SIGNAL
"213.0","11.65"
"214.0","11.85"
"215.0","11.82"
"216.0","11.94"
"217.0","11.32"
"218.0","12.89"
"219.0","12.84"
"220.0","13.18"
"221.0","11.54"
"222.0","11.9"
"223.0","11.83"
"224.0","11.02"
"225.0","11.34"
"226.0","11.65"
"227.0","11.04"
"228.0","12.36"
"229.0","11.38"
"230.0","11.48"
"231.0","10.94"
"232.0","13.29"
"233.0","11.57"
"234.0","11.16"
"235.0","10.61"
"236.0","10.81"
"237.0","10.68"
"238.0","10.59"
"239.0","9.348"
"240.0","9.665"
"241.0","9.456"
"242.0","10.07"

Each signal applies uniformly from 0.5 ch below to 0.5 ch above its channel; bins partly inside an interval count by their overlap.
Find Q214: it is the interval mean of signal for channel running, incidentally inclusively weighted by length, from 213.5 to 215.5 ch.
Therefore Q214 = 11.8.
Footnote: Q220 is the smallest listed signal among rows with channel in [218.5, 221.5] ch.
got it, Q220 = 11.54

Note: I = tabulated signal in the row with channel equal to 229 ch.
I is 11.38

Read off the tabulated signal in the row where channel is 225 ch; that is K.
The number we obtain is 11.34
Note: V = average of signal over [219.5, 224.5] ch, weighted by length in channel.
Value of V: 11.9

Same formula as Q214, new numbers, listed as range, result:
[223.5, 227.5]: 11.3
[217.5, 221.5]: 12.6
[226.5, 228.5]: 11.7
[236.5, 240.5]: 10.1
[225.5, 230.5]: 11.6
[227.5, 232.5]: 11.9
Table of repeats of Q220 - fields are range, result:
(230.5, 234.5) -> 10.94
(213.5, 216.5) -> 11.82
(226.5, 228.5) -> 11.04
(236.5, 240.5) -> 9.348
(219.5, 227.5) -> 11.02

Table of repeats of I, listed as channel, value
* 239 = 9.348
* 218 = 12.89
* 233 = 11.57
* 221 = 11.54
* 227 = 11.04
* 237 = 10.68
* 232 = 13.29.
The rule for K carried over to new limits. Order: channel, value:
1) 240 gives 9.665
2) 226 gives 11.65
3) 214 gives 11.85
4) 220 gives 13.18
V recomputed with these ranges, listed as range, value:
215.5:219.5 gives 12.2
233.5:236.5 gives 10.9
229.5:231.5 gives 11.2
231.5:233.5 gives 12.4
